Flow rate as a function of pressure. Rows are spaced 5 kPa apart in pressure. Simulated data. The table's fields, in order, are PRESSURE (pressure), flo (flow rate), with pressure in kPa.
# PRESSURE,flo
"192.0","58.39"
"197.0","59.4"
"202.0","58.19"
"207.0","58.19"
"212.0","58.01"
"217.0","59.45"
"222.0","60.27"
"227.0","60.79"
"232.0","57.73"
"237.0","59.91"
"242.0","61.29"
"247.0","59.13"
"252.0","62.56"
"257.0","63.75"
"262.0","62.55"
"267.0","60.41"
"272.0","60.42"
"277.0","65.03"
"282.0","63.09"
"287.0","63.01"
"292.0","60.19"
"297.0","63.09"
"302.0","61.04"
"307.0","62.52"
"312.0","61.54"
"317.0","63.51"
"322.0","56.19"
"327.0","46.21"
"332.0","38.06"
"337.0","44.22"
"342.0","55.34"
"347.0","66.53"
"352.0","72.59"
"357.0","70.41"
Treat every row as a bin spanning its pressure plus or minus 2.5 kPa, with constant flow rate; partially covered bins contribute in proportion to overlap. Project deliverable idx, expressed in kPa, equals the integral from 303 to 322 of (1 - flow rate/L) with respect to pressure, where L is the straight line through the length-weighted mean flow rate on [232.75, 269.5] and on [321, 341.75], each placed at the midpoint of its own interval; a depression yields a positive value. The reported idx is -4.4 kPa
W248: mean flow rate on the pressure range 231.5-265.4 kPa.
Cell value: 61.2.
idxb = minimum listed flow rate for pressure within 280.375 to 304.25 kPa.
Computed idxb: 60.19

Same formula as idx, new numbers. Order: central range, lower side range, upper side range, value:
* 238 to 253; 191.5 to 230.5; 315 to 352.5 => -0.78 kPa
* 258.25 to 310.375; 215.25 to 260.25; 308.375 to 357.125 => -2.98 kPa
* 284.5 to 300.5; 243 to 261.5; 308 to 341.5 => -1.55 kPa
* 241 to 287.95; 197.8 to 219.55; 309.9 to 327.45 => -3.11 kPa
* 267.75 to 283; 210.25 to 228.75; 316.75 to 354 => -1.42 kPa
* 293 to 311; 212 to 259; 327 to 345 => -3.80 kPa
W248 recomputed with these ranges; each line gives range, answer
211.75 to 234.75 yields 59.4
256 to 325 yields 61.7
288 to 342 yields 55.8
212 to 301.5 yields 61.2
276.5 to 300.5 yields 62.6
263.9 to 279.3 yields 61.9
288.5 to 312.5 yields 61.7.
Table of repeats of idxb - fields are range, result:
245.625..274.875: 59.13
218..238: 57.73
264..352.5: 38.06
